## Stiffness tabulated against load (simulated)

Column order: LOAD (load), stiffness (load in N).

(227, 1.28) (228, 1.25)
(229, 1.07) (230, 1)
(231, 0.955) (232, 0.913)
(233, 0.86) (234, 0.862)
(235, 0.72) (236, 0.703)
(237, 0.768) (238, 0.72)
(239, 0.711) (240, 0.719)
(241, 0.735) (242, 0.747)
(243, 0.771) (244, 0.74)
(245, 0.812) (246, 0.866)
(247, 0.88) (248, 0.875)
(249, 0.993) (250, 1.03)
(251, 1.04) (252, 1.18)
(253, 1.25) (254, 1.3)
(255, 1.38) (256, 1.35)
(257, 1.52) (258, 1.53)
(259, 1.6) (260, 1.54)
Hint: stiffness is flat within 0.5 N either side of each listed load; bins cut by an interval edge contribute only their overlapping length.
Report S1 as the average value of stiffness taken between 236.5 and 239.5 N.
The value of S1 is 0.733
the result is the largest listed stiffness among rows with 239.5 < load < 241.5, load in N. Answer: 0.735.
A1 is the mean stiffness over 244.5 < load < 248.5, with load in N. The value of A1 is 0.858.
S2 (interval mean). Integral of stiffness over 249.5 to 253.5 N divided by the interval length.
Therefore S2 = 1.12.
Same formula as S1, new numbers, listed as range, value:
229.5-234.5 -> 0.918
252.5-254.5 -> 1.27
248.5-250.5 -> 1.01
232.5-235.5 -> 0.814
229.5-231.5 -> 0.978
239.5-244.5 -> 0.742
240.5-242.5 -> 0.741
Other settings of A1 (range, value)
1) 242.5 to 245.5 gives 0.774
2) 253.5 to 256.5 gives 1.34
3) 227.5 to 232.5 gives 1.04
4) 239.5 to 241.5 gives 0.727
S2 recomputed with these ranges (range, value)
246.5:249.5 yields 0.916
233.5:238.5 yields 0.755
